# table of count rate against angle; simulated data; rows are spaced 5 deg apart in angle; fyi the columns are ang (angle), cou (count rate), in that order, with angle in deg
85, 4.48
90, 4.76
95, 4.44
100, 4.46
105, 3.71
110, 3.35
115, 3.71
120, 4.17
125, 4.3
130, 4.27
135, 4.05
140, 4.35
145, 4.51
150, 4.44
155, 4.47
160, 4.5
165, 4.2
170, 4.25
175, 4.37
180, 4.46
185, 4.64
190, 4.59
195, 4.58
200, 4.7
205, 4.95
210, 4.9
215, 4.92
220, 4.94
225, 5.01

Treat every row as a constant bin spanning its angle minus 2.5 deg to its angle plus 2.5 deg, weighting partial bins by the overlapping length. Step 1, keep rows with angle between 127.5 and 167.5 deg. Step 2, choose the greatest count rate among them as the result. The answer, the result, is 4.51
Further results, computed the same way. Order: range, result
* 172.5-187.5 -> 4.64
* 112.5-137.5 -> 4.3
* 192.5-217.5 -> 4.95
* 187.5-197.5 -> 4.59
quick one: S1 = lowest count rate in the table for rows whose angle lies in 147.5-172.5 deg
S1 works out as 4.2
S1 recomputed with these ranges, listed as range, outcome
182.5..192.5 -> 4.59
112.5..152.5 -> 3.71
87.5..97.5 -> 4.44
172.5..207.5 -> 4.37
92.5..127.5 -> 3.35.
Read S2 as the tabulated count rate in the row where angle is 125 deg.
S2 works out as 4.3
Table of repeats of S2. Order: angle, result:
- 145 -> 4.51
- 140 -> 4.35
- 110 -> 3.35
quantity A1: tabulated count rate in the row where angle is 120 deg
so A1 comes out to 4.17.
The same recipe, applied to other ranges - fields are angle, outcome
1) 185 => 4.64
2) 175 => 4.37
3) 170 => 4.25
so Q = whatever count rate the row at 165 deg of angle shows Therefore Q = 4.2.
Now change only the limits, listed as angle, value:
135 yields 4.05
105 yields 3.71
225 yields 5.01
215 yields 4.92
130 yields 4.27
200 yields 4.7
